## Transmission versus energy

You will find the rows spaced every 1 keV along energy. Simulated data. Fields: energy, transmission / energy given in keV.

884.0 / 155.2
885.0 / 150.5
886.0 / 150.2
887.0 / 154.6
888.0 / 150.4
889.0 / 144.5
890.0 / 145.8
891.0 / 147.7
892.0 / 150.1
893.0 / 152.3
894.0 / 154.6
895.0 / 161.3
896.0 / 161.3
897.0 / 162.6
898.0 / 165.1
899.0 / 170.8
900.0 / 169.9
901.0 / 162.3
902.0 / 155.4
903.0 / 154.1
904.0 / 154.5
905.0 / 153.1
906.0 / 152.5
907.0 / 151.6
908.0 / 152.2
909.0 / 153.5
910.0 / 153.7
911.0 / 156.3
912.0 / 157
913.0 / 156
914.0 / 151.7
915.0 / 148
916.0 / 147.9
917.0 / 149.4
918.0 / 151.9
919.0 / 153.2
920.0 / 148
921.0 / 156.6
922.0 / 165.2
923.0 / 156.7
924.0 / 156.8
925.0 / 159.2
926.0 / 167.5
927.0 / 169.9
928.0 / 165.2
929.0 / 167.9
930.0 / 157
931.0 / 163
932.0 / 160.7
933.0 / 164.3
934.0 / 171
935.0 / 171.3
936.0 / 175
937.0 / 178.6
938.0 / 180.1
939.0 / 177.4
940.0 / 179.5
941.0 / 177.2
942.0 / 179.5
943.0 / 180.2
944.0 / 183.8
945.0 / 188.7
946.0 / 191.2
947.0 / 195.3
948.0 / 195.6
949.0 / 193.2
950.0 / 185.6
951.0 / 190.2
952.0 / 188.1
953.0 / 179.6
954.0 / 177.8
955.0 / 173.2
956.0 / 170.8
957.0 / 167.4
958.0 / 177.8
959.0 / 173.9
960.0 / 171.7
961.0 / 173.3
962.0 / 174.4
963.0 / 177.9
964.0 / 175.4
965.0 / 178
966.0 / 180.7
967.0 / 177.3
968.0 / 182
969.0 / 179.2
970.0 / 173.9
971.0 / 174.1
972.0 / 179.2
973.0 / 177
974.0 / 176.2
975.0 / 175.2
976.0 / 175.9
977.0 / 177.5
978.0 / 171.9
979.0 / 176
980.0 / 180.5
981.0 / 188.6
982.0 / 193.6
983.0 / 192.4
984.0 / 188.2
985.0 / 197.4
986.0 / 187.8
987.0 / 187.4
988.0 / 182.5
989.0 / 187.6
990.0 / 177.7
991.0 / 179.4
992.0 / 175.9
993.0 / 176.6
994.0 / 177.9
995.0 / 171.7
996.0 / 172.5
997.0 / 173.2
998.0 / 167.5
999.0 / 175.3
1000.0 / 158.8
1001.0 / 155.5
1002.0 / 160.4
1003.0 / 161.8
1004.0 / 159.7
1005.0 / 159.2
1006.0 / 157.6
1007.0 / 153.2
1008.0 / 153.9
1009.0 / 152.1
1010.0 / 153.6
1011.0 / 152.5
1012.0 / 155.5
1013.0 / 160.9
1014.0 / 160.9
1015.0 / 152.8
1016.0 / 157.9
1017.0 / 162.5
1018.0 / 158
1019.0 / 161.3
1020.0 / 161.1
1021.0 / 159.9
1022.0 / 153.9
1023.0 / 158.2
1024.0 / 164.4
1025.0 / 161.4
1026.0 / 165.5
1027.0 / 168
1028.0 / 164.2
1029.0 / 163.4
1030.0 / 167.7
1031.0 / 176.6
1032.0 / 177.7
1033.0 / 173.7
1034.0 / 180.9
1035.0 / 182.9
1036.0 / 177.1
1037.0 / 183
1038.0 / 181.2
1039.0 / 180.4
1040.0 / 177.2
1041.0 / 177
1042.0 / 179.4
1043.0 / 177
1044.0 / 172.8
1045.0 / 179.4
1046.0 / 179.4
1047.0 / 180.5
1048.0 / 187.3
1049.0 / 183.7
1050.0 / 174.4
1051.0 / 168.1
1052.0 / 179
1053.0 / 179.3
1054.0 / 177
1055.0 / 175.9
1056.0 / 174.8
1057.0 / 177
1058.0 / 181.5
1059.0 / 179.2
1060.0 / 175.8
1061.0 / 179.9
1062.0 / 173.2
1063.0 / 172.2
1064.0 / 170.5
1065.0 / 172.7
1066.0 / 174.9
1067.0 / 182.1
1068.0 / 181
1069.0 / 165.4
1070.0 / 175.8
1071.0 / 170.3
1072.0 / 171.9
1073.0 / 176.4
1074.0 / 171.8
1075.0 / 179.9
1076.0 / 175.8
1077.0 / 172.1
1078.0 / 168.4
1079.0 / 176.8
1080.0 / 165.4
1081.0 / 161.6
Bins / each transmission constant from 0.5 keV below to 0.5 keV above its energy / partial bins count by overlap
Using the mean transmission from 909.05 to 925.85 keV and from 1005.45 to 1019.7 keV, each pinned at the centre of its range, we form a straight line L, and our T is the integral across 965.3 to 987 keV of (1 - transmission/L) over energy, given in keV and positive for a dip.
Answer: -3.54 keV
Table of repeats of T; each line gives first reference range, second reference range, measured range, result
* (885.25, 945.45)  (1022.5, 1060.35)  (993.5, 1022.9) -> 1.8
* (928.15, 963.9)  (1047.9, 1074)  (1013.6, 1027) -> 1.2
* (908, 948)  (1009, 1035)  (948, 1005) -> -4.5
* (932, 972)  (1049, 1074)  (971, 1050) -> 2.4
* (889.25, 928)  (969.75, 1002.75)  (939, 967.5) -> -2.0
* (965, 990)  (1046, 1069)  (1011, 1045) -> 2.0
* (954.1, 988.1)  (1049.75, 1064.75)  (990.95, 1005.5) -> 0.8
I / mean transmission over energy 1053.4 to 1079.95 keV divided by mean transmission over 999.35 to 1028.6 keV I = 1.1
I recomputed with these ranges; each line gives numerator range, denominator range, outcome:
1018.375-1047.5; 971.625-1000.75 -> 0.96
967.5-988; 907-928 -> 1.17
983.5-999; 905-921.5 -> 1.18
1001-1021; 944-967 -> 0.87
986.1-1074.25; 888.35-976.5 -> 1.02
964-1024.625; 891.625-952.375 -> 1.03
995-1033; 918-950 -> 0.94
